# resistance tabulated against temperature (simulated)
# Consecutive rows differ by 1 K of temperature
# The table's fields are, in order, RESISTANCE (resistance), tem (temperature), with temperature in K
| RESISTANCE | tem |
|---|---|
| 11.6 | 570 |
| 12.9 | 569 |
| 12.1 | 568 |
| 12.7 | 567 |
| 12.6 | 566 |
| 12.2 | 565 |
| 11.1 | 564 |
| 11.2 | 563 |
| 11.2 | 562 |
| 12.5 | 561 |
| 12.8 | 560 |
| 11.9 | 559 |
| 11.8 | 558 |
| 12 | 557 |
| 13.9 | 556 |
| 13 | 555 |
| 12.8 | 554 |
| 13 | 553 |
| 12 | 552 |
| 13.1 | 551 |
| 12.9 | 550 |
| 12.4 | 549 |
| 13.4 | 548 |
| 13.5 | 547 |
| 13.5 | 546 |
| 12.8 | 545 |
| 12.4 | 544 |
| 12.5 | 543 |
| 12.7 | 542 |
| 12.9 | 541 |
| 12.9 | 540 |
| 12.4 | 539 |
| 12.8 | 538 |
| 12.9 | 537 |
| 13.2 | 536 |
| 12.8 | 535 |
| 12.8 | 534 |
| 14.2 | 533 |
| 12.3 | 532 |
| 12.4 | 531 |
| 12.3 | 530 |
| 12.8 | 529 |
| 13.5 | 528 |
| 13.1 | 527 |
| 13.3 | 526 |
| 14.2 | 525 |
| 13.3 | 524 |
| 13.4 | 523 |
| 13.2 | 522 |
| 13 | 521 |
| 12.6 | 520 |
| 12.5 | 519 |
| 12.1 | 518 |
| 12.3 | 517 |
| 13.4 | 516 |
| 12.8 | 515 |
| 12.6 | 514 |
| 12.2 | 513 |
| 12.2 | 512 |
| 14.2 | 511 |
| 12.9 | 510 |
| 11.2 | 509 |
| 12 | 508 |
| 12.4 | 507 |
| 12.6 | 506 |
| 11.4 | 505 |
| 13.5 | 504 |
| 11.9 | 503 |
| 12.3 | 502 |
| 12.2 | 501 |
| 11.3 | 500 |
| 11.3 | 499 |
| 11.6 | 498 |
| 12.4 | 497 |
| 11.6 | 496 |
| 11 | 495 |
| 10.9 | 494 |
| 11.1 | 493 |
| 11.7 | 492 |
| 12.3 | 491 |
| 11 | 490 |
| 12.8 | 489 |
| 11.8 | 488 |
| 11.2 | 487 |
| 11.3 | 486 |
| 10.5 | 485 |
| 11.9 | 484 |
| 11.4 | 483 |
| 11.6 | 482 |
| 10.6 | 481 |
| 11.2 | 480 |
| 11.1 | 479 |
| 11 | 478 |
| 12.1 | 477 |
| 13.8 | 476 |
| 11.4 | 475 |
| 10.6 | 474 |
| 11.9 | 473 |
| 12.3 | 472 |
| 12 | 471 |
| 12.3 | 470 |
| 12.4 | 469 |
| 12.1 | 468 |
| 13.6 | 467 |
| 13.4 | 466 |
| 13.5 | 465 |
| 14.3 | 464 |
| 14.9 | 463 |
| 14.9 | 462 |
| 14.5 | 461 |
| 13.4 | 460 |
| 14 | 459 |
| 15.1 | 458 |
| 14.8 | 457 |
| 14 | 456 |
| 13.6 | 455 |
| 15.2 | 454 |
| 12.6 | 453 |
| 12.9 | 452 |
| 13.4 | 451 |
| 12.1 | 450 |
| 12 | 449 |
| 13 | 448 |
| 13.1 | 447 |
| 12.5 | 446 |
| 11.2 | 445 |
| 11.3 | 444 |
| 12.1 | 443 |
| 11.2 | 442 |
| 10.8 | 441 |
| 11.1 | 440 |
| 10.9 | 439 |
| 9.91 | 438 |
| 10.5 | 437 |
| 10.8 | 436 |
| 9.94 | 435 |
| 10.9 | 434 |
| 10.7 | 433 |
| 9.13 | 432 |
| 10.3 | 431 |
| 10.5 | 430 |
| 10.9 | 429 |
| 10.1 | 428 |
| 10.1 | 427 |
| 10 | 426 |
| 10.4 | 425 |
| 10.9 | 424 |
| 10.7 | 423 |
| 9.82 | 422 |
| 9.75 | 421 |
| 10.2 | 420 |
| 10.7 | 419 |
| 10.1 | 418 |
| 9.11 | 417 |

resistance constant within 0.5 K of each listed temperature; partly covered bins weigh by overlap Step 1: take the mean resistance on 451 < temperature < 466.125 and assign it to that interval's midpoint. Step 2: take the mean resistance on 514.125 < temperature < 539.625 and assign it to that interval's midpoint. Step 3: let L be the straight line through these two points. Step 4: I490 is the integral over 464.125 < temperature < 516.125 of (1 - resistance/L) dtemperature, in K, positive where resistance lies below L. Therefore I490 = 5.9 K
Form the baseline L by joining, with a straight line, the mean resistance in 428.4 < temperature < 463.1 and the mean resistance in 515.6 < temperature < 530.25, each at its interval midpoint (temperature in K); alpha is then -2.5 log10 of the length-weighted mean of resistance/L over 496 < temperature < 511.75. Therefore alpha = 0.05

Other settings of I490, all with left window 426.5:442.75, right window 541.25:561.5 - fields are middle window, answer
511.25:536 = -1.4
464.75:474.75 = -1.1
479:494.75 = 0.1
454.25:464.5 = -3.2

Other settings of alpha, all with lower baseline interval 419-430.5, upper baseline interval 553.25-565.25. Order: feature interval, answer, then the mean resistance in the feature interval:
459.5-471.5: -0.228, 13.4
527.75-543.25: -0.084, 12.8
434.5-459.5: -0.159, 12.3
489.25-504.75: -0.039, 11.8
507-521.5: -0.088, 12.6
